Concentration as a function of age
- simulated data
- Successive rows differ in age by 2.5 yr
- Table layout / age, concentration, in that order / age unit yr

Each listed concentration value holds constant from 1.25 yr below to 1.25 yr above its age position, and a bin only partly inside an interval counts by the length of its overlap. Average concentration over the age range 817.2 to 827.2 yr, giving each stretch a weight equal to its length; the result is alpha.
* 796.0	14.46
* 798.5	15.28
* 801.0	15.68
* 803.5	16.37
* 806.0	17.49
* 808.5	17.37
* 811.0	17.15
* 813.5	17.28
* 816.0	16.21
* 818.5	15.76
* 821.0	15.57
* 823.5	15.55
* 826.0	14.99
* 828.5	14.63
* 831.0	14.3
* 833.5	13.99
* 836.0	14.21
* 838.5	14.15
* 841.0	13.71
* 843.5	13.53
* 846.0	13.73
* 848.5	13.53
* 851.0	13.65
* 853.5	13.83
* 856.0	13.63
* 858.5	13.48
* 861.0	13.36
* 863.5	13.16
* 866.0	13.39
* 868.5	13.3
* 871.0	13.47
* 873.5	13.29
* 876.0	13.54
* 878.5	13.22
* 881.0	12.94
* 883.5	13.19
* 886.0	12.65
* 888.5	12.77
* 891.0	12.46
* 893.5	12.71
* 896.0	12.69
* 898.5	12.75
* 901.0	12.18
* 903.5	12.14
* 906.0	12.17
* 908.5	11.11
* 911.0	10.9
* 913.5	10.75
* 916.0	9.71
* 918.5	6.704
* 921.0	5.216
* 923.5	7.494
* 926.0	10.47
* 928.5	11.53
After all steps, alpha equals 15.5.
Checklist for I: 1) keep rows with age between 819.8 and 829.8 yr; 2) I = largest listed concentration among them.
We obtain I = 15.57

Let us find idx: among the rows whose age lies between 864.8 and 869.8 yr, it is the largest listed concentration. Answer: 13.39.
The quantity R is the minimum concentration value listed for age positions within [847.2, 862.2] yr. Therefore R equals 13.36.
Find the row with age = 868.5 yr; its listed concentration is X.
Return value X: 13.3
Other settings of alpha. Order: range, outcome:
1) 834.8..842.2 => 14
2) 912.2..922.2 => 8.12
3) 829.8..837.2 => 14.2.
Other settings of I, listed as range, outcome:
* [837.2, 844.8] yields 14.15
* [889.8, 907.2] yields 12.75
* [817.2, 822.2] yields 15.76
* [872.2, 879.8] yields 13.54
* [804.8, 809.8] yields 17.49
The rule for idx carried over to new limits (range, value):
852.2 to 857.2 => 13.83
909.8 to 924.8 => 10.9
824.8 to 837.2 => 14.99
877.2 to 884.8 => 13.22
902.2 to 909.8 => 12.17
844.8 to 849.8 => 13.73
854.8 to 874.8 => 13.63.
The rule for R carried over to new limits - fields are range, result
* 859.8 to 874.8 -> 13.16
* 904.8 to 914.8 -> 10.75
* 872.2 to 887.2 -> 12.65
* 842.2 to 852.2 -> 13.53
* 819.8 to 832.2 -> 14.3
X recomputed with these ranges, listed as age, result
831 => 14.3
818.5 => 15.76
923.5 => 7.494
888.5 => 12.77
